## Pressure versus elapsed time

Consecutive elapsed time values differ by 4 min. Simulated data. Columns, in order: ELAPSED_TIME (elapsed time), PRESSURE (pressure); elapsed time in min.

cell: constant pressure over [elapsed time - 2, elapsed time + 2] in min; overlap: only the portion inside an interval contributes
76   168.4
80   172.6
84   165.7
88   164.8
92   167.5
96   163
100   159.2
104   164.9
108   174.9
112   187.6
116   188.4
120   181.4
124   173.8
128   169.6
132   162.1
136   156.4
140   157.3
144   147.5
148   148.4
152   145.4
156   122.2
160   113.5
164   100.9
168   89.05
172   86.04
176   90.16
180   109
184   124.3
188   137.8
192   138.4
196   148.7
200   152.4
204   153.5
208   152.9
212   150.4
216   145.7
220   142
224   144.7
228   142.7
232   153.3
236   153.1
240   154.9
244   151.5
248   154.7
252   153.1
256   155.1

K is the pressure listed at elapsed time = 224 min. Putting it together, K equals 144.7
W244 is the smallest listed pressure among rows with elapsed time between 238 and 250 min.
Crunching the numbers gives 151.5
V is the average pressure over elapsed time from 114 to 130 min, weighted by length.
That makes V 178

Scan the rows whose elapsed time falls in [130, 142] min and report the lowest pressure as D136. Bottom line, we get 156.4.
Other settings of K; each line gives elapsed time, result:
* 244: 151.5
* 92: 167.5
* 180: 109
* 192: 138.4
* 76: 168.4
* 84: 165.7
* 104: 164.9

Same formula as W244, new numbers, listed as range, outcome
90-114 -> 159.2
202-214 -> 150.4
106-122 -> 174.9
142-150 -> 147.5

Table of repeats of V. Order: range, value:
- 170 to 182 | 95.1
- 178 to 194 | 127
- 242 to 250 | 153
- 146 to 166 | 126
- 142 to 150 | 148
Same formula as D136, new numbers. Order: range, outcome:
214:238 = 142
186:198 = 137.8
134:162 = 113.5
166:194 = 86.04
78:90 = 164.8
